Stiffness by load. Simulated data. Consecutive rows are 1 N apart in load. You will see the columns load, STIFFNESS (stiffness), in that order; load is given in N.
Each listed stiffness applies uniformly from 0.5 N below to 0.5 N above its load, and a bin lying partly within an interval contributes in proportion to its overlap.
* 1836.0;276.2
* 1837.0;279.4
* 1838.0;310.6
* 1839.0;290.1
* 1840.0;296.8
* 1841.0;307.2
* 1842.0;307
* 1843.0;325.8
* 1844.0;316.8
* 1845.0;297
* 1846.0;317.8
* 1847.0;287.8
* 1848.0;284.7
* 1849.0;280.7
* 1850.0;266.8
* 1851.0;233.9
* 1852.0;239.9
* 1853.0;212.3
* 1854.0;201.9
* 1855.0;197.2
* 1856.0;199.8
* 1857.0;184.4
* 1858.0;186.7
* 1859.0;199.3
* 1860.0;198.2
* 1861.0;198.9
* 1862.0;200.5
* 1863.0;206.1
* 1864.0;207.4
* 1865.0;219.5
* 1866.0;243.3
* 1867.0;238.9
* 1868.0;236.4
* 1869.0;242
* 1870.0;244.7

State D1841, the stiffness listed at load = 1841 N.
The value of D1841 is 307.2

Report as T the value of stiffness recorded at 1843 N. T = 325.8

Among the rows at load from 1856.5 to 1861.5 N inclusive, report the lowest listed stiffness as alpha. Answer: 184.4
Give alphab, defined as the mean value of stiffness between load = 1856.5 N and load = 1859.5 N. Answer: 190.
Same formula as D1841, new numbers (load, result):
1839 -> 290.1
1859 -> 199.3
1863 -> 206.1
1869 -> 242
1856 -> 199.8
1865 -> 219.5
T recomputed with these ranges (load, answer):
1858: 186.7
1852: 239.9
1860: 198.2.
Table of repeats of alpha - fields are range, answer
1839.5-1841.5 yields 296.8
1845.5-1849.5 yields 280.7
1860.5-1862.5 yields 198.9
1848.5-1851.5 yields 233.9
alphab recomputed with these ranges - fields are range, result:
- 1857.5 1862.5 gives 197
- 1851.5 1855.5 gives 213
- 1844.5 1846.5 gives 307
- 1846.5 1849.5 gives 284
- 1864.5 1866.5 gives 231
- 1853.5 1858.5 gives 194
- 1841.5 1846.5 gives 313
